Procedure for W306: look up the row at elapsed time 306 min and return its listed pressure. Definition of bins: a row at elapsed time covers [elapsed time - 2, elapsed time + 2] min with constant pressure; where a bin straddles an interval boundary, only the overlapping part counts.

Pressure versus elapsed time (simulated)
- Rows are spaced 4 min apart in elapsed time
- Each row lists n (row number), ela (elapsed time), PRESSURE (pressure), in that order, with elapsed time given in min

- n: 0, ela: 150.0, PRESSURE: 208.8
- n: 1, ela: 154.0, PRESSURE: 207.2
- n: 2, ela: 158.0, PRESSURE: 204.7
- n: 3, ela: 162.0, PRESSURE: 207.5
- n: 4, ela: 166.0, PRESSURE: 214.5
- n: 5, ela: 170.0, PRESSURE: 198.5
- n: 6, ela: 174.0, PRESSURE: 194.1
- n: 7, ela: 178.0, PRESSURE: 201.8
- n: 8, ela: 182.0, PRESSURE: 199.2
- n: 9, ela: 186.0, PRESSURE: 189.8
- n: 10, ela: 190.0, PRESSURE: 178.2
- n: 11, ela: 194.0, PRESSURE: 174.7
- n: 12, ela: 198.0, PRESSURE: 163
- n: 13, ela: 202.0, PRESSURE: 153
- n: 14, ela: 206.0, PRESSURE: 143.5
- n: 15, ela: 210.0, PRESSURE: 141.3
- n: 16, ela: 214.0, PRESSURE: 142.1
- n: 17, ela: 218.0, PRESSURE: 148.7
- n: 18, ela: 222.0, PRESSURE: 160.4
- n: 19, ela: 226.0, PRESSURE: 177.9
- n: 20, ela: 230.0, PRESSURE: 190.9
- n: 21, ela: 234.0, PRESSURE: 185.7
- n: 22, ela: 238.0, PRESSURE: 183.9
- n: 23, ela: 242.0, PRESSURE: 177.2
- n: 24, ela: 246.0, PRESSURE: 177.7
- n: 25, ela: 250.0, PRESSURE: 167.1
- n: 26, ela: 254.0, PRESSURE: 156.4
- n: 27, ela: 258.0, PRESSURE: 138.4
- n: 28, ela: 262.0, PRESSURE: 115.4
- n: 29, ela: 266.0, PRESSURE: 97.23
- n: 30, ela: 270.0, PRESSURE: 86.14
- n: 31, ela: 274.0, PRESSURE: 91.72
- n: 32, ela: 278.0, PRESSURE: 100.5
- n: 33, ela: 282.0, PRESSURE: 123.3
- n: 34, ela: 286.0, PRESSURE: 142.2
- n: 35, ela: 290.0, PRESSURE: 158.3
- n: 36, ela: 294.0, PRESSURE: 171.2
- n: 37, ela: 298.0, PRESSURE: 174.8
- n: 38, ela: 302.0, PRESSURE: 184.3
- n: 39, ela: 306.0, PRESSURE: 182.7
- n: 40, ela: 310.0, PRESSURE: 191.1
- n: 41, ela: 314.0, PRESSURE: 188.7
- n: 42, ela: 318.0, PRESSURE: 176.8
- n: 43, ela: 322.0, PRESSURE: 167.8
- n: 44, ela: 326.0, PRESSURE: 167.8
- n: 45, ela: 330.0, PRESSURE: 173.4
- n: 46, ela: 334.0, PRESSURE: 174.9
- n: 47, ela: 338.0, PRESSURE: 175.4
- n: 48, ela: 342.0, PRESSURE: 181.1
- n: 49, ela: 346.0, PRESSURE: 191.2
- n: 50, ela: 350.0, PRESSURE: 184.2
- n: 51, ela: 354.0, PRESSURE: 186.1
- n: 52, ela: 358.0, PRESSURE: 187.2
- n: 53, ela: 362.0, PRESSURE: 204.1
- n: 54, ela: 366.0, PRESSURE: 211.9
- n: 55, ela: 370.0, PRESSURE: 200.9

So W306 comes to 182.7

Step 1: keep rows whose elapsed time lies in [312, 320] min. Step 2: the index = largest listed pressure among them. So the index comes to 188.7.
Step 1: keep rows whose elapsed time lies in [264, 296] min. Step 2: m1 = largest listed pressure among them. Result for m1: 171.2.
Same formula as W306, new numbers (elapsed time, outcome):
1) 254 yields 156.4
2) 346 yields 191.2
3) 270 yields 86.14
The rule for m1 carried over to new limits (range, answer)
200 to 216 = 153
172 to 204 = 201.8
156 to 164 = 207.5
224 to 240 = 190.9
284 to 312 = 191.1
